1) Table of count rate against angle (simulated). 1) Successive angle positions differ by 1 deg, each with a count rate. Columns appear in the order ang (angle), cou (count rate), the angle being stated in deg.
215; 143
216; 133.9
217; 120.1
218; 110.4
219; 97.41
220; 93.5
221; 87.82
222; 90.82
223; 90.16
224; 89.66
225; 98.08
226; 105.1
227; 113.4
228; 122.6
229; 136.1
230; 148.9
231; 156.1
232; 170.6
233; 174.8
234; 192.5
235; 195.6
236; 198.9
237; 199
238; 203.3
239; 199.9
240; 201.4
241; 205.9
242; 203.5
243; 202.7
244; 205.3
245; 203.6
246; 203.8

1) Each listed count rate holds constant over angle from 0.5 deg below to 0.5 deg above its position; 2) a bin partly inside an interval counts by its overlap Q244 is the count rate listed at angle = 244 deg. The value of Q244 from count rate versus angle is 205.3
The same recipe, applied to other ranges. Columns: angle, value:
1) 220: 93.5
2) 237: 199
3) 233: 174.8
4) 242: 203.5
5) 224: 89.66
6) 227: 113.4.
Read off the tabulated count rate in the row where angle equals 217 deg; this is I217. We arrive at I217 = 120.1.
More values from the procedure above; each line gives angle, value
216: 133.9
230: 148.9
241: 205.9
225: 98.08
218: 110.4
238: 203.3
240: 201.4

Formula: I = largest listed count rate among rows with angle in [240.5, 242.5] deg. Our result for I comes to 205.9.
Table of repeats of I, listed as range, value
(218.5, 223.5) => 97.41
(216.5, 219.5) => 120.1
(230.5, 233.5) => 174.8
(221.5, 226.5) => 105.1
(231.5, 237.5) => 199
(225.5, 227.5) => 113.4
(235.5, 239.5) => 203.3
